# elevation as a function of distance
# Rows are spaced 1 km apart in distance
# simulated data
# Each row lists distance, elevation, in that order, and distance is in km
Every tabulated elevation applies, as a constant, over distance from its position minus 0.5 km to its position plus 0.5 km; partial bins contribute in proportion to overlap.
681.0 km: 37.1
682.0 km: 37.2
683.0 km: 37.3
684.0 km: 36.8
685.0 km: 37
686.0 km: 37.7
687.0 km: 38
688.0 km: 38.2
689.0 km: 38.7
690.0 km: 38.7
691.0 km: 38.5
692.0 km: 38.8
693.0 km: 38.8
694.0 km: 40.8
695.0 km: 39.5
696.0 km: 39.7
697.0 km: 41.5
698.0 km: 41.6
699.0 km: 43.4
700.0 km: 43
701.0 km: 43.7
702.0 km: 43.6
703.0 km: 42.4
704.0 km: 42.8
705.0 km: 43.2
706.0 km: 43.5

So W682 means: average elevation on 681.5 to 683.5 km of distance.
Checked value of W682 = 37.2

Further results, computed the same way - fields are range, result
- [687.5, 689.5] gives 38.5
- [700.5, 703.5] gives 43.2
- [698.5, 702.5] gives 43.4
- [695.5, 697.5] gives 40.6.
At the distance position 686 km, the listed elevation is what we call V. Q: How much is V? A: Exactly 37.7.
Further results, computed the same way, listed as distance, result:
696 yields 39.7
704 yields 42.8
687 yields 38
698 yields 41.6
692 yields 38.8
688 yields 38.2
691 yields 38.5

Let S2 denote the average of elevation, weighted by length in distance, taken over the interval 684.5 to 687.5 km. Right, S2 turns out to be 37.6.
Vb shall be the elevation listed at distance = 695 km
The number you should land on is 39.5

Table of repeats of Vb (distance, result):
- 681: 37.1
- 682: 37.2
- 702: 43.6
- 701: 43.7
